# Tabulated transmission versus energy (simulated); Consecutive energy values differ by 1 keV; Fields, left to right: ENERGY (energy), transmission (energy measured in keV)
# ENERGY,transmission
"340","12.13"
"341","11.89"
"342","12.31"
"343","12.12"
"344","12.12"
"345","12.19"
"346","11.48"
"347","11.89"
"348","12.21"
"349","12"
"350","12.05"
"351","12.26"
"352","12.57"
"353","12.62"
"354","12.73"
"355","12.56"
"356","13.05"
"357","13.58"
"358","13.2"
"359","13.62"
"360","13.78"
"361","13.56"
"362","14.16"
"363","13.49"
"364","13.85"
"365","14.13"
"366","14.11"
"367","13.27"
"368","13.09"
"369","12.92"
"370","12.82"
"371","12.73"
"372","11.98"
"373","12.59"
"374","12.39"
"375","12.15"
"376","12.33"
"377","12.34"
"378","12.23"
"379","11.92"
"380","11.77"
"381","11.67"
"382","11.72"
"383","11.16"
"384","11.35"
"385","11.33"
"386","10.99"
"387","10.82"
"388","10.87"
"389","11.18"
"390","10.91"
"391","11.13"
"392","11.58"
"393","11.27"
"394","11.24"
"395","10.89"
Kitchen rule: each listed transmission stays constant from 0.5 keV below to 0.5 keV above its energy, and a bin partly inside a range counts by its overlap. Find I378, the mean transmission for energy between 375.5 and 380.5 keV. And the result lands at 12.1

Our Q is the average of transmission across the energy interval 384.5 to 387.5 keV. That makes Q 11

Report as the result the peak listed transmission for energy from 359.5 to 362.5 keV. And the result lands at 14.16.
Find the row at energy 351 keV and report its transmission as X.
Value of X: 12.26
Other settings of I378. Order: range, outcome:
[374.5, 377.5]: 12.3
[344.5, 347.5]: 11.9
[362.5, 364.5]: 13.7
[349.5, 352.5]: 12.3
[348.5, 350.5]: 12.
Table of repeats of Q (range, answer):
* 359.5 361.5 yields 13.7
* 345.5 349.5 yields 11.9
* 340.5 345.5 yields 12.1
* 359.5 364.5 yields 13.8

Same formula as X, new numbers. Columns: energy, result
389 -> 11.18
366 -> 14.11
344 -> 12.12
